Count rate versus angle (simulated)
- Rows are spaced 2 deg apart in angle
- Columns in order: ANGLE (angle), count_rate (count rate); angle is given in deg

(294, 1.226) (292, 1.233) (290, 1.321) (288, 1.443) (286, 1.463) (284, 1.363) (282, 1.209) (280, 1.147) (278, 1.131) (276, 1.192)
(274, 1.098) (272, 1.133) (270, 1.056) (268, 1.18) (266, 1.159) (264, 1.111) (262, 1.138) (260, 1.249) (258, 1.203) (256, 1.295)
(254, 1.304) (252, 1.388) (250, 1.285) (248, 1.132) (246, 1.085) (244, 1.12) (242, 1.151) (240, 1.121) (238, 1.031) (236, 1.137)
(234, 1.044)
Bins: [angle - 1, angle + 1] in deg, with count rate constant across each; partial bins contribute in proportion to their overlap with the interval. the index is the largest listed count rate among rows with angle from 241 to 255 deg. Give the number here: 1.388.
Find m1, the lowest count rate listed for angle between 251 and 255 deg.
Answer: 1.304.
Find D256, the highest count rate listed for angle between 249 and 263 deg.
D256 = 1.388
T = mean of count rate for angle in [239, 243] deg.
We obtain 1.14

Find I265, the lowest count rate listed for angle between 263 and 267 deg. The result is 1.111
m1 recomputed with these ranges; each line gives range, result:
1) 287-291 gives 1.321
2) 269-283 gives 1.056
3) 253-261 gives 1.203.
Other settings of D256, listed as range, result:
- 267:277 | 1.192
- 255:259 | 1.295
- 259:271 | 1.249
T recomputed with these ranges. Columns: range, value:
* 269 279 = 1.12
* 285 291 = 1.41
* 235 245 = 1.11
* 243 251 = 1.16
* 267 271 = 1.12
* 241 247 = 1.12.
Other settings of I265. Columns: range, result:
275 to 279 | 1.131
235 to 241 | 1.031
